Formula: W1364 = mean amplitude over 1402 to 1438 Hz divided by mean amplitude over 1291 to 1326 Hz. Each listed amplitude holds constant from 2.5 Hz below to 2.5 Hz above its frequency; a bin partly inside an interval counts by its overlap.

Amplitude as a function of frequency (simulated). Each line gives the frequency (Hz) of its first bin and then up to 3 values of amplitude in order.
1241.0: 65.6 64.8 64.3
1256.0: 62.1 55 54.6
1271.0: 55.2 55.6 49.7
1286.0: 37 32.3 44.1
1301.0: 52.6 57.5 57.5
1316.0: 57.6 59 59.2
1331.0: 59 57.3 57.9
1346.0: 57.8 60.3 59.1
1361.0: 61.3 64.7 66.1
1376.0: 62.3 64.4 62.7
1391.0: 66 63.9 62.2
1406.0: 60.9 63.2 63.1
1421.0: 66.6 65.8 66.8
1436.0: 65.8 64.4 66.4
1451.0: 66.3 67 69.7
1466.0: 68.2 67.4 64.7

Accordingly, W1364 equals 1.21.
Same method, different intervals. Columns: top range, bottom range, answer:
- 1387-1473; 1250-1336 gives 1.22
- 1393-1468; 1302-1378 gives 1.10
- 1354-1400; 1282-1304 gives 1.49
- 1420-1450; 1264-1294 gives 1.40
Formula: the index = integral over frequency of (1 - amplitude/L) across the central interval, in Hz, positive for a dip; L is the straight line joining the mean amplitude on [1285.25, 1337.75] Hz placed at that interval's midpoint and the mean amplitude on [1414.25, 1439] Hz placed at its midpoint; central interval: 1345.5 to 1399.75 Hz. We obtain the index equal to -3.0 Hz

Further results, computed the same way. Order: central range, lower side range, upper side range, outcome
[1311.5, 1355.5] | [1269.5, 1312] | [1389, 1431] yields -3.6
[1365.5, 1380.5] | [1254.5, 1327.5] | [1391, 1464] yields -1.1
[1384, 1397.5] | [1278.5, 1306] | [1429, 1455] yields -1.3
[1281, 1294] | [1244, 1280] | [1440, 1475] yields 4.7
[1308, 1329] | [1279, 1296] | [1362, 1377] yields -3.9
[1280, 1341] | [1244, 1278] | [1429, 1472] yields 8.8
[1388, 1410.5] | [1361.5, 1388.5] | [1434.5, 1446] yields 0.4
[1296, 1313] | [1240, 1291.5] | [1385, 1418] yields 0.9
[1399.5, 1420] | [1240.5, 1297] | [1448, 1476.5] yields 0.3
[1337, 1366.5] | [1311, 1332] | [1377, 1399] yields 0.6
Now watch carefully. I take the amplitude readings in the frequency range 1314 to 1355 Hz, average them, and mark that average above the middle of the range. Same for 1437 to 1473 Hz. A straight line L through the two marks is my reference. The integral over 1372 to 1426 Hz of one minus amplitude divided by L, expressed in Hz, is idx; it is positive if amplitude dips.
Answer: -0.6 Hz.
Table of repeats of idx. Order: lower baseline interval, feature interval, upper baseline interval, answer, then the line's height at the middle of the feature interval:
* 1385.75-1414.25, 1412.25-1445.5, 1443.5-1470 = 0.0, 65.4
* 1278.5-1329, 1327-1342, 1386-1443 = -1.0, 54.5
